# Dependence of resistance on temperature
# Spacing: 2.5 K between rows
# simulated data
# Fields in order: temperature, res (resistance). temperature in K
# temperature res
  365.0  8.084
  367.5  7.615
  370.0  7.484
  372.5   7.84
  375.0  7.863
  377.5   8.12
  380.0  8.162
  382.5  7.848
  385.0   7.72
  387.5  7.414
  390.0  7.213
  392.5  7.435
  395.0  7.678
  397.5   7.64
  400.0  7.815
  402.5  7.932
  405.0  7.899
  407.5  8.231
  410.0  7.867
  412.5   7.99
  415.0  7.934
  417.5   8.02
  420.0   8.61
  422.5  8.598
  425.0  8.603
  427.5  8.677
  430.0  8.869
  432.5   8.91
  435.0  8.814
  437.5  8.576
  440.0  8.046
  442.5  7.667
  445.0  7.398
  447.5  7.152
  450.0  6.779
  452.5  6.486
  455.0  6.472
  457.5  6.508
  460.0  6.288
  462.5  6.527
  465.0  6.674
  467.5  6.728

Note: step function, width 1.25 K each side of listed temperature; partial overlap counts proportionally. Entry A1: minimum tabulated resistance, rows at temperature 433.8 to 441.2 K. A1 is 8.046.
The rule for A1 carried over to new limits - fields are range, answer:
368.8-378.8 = 7.484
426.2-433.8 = 8.677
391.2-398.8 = 7.435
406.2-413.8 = 7.867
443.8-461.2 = 6.288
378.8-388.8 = 7.414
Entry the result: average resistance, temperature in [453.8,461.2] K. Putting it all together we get 6.42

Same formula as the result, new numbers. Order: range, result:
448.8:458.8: 6.56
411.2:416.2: 7.96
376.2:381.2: 8.14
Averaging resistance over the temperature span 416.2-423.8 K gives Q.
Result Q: 8.41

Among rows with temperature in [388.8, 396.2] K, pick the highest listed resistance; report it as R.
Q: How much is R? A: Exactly 7.678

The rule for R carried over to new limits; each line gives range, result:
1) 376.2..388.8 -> 8.162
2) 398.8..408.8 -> 8.231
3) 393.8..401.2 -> 7.815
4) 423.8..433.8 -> 8.91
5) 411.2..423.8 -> 8.61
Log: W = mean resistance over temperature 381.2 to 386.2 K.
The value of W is 7.79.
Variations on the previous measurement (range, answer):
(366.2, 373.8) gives 7.65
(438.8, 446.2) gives 7.7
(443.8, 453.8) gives 6.95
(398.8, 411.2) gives 7.95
